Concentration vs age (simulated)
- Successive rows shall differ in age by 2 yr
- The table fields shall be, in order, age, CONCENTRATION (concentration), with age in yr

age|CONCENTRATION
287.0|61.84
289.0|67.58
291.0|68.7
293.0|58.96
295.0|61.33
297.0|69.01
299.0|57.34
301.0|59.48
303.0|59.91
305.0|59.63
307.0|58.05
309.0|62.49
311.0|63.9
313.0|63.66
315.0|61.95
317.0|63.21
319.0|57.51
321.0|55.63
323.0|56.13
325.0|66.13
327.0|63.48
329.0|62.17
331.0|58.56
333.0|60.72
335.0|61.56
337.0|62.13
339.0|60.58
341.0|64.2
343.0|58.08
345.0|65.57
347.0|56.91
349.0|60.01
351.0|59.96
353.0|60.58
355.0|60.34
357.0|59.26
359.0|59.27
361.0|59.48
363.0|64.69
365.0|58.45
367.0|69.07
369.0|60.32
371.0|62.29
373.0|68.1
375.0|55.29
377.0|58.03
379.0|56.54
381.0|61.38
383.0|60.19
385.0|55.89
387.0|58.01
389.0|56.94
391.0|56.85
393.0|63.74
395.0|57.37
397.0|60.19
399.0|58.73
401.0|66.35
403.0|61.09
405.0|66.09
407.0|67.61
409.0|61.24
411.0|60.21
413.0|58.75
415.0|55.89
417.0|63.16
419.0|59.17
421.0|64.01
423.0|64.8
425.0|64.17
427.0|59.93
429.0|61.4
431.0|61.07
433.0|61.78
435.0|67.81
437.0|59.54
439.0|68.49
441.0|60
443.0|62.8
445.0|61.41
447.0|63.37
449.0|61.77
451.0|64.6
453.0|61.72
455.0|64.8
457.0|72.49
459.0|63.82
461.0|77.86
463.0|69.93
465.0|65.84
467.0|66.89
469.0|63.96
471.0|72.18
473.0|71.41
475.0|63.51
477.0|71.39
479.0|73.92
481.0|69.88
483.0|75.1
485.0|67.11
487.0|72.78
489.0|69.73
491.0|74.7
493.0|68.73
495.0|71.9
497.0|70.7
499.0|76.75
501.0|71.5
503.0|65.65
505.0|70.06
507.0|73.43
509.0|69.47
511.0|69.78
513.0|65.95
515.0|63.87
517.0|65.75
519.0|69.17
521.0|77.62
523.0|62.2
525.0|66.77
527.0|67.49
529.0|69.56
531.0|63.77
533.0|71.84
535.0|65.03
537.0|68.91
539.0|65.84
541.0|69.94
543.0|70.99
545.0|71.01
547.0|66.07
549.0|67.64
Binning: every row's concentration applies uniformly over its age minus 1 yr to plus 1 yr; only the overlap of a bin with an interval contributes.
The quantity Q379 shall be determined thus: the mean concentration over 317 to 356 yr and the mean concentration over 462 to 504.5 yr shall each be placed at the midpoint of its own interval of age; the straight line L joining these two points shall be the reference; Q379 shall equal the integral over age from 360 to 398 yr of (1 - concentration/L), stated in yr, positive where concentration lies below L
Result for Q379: 1.9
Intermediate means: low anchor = 60.6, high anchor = 70.2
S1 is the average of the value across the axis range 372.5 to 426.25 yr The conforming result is 60.7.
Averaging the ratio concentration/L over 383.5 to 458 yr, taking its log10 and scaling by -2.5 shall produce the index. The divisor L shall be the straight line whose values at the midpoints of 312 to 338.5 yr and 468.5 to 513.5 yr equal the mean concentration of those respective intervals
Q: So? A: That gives 0.08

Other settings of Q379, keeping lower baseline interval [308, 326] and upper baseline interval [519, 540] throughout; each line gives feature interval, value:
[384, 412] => 1.3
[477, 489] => -0.9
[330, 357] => 0.6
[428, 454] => 1.0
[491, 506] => -0.9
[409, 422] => 0.8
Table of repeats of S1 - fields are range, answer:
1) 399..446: 62.4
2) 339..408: 60.8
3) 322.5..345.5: 61.6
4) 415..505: 66.8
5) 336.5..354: 60.9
